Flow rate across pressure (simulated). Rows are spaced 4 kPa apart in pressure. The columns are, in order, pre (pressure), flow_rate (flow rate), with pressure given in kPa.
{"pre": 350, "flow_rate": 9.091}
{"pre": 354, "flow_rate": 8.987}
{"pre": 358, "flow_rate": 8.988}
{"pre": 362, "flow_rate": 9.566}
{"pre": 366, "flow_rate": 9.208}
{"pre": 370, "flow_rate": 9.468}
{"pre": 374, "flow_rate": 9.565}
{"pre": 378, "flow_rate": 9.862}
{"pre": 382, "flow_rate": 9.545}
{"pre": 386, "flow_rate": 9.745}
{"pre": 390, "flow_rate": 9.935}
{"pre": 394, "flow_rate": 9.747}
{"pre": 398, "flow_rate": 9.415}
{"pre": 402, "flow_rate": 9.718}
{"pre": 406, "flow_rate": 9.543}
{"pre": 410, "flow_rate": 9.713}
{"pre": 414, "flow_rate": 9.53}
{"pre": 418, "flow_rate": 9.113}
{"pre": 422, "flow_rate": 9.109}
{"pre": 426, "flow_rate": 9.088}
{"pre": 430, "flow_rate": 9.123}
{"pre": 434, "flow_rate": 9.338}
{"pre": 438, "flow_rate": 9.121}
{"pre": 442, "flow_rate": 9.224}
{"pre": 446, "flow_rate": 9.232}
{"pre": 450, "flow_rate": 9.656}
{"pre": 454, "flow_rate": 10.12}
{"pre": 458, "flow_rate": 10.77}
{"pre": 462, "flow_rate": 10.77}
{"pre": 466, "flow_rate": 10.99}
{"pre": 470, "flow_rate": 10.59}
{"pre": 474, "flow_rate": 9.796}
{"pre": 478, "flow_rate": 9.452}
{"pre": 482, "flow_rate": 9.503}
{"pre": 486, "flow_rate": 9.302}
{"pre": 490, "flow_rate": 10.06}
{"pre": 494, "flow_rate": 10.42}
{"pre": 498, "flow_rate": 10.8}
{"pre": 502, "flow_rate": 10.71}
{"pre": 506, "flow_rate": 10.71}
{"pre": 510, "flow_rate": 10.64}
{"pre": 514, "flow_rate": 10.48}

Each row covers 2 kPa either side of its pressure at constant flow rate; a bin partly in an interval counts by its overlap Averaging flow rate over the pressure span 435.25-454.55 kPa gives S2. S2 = 9.42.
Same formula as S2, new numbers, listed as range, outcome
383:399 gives 9.72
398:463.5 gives 9.56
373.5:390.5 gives 9.73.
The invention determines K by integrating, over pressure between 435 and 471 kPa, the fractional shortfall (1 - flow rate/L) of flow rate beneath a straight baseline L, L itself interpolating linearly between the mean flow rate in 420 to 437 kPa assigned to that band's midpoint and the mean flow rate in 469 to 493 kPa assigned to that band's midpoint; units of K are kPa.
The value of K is -2.1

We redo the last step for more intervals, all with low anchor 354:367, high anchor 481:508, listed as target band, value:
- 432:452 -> 1.1 kPa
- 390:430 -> 0.6 kPa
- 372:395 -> -0.8 kPa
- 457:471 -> -1.1 kPa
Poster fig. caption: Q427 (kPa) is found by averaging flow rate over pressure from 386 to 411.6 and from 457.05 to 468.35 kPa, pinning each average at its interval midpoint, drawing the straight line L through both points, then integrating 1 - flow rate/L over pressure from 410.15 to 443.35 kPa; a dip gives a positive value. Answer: 3.1 kPa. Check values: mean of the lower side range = 9.68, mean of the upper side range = 10.8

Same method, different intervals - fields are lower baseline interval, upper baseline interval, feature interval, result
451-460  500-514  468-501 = 1.6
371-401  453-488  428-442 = 1.1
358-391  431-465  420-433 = 0.8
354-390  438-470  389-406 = 0.0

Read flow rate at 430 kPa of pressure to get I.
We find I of 9.123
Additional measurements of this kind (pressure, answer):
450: 9.656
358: 8.988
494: 10.42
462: 10.77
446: 9.232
